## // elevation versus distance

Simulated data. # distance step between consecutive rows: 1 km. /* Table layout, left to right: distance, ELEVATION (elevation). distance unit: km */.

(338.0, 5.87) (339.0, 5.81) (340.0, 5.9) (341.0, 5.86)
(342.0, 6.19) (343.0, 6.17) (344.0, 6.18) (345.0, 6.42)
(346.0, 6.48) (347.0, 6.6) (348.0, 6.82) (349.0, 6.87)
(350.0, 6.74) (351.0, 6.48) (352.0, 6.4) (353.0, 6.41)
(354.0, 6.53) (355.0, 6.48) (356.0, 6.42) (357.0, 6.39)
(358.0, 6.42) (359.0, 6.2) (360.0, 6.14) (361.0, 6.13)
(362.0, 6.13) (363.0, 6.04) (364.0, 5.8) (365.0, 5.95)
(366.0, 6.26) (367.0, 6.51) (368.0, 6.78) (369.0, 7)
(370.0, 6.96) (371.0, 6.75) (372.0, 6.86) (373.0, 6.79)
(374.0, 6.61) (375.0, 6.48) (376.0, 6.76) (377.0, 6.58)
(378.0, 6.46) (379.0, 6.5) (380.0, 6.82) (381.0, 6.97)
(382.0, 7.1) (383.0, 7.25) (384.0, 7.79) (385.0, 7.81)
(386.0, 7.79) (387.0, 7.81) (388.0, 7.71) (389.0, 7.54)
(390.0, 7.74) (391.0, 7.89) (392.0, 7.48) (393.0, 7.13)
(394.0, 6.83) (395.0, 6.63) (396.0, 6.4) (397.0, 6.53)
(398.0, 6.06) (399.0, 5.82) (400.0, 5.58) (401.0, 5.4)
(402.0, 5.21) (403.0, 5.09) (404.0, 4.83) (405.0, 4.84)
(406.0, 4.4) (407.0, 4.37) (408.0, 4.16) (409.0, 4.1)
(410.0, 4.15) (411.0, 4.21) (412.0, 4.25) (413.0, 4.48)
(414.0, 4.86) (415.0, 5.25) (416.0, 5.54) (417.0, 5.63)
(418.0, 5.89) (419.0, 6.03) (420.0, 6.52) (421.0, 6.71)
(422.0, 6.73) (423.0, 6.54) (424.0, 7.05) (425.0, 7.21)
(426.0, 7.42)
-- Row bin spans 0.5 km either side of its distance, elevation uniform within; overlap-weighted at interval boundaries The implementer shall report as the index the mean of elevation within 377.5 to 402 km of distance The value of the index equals 6.92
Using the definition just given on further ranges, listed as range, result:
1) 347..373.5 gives 6.47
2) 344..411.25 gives 6.37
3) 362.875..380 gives 6.55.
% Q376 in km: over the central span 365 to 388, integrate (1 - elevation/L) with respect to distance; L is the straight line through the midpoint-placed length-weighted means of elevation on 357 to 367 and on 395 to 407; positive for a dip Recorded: -4.1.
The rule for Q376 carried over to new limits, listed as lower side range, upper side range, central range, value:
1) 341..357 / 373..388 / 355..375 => 1.0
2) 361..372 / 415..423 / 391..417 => 3.4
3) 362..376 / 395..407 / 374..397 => -4.5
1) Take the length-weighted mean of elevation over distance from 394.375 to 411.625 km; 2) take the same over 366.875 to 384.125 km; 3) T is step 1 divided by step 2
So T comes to 0.76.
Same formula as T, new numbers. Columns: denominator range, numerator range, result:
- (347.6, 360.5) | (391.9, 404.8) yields 0.93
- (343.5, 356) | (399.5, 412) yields 0.72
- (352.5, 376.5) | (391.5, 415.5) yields 0.83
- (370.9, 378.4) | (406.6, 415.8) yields 0.67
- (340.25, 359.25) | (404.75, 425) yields 0.83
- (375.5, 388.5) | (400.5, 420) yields 0.69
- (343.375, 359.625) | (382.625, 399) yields 1.11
